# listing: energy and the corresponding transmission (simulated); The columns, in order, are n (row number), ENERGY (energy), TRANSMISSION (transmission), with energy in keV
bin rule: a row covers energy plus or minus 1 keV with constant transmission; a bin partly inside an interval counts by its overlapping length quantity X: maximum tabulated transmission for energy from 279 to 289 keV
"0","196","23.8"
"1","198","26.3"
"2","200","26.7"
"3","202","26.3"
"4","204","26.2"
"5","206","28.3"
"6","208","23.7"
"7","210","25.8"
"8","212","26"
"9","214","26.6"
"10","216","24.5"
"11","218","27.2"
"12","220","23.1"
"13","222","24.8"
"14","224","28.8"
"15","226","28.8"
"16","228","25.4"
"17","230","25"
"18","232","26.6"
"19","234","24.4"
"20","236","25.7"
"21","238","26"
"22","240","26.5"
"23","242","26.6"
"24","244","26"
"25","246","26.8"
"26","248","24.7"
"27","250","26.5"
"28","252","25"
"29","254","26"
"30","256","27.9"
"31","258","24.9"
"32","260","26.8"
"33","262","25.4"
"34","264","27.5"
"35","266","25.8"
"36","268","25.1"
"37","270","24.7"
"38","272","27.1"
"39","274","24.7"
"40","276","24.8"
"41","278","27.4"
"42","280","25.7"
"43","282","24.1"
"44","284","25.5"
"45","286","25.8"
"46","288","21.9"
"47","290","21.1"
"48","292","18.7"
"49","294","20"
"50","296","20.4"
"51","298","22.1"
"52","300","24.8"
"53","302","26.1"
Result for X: 25.8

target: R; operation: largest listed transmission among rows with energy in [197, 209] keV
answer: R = 28.3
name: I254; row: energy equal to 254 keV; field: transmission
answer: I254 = 26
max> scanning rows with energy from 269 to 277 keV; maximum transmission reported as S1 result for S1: 27.1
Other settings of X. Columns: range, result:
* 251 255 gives 26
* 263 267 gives 27.5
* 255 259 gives 27.9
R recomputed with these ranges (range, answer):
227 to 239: 26.6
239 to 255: 26.8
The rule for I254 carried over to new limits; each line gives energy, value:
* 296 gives 20.4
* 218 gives 27.2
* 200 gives 26.7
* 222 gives 24.8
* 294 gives 20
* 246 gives 26.8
